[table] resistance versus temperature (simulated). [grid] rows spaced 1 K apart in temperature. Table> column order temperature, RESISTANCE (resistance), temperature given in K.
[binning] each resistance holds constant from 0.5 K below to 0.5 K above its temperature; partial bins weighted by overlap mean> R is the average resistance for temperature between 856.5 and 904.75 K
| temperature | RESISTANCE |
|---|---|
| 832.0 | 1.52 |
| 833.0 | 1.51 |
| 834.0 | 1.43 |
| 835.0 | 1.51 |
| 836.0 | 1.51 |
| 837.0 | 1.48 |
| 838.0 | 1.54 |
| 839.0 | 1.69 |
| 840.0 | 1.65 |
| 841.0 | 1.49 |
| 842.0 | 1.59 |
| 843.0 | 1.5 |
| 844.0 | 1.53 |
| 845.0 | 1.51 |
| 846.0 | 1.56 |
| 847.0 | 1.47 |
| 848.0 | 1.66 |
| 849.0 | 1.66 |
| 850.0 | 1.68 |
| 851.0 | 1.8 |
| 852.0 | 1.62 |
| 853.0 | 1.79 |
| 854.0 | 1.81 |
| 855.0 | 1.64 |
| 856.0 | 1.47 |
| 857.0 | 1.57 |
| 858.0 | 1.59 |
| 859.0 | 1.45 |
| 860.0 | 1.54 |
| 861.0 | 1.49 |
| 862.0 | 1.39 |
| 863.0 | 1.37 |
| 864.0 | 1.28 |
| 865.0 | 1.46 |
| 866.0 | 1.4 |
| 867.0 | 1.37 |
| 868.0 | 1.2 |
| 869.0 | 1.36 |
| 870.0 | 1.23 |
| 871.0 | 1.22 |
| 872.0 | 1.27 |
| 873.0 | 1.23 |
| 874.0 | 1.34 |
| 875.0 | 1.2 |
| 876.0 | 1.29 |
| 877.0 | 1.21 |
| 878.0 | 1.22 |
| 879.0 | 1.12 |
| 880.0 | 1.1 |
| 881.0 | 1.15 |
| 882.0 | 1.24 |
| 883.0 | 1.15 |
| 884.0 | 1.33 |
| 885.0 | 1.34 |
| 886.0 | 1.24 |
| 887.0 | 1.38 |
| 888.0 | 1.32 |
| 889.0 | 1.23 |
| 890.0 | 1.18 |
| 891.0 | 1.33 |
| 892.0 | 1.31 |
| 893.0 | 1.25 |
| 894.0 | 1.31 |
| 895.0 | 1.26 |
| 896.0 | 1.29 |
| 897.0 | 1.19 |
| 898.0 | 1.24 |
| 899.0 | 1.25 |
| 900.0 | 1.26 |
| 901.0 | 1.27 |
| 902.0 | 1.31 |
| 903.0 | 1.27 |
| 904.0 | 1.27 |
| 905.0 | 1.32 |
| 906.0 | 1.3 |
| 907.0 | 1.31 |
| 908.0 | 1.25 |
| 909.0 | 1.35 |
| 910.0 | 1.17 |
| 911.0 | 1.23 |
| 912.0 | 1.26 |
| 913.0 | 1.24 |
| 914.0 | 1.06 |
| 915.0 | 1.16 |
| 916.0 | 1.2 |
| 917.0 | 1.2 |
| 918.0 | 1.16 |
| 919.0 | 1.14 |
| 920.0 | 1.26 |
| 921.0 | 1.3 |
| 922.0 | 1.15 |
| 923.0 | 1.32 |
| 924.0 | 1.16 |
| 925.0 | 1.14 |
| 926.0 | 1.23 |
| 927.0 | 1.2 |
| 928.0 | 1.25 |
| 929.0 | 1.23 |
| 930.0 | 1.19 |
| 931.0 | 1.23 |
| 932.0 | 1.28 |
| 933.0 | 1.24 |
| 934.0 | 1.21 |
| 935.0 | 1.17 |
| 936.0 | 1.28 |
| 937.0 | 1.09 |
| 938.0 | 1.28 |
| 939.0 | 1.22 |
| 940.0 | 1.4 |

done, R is 1.3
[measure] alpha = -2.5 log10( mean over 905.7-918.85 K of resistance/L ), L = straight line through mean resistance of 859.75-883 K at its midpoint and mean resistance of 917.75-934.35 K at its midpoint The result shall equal 0.01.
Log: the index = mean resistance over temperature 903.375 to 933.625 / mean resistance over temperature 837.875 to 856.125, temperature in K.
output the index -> 0.8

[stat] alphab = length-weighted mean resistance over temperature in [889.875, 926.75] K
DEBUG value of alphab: 1.24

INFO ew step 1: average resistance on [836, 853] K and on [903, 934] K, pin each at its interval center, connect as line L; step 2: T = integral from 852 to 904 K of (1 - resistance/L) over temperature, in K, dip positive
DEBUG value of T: 3.60 K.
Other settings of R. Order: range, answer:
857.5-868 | 1.42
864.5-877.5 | 1.29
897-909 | 1.28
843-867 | 1.55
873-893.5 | 1.25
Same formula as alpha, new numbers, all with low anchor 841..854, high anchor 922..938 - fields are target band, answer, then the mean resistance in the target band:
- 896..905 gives 0.079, 1.26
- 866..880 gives 0.192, 1.25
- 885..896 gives 0.099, 1.28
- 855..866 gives 0.063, 1.47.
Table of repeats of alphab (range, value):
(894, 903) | 1.26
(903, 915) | 1.25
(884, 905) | 1.28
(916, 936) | 1.22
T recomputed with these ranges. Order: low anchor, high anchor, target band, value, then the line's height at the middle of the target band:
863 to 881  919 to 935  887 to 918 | -0.3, 1.24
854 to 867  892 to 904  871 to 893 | 1.8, 1.36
